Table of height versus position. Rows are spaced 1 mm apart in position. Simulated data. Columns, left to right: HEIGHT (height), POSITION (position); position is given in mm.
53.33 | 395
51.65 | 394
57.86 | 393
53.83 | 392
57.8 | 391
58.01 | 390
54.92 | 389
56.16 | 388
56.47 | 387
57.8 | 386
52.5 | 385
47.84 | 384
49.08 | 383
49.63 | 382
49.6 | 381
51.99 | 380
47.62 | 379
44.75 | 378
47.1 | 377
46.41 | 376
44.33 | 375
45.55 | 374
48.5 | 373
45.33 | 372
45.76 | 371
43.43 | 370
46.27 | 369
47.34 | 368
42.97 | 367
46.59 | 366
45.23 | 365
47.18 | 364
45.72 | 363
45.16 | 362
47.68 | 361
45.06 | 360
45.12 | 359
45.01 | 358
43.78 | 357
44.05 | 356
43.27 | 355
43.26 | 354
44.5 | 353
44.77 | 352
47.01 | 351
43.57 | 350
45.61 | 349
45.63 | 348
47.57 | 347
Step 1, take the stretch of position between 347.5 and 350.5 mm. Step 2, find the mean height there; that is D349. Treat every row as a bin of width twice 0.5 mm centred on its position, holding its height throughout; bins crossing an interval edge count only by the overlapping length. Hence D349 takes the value 44.9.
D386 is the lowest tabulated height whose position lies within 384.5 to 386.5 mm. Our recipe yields 52.5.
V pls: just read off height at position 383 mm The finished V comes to 49.08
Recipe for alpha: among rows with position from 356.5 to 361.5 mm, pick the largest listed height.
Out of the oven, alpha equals 47.68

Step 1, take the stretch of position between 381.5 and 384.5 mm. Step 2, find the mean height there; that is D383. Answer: 48.9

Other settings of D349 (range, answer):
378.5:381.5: 49.7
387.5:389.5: 55.5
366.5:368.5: 45.2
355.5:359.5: 44.5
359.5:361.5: 46.4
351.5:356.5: 44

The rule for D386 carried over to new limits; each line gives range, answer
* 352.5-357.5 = 43.26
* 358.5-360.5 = 45.06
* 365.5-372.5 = 42.97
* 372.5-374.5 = 45.55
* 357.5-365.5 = 45.01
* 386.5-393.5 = 53.83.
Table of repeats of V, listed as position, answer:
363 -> 45.72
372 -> 45.33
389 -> 54.92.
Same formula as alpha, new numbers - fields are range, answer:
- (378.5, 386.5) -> 57.8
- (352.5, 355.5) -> 44.5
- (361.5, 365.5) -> 47.18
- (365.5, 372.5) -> 47.34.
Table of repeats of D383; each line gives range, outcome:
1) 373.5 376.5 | 45.4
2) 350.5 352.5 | 45.9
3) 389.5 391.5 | 57.9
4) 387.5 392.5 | 56.1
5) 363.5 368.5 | 45.9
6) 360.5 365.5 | 46.2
